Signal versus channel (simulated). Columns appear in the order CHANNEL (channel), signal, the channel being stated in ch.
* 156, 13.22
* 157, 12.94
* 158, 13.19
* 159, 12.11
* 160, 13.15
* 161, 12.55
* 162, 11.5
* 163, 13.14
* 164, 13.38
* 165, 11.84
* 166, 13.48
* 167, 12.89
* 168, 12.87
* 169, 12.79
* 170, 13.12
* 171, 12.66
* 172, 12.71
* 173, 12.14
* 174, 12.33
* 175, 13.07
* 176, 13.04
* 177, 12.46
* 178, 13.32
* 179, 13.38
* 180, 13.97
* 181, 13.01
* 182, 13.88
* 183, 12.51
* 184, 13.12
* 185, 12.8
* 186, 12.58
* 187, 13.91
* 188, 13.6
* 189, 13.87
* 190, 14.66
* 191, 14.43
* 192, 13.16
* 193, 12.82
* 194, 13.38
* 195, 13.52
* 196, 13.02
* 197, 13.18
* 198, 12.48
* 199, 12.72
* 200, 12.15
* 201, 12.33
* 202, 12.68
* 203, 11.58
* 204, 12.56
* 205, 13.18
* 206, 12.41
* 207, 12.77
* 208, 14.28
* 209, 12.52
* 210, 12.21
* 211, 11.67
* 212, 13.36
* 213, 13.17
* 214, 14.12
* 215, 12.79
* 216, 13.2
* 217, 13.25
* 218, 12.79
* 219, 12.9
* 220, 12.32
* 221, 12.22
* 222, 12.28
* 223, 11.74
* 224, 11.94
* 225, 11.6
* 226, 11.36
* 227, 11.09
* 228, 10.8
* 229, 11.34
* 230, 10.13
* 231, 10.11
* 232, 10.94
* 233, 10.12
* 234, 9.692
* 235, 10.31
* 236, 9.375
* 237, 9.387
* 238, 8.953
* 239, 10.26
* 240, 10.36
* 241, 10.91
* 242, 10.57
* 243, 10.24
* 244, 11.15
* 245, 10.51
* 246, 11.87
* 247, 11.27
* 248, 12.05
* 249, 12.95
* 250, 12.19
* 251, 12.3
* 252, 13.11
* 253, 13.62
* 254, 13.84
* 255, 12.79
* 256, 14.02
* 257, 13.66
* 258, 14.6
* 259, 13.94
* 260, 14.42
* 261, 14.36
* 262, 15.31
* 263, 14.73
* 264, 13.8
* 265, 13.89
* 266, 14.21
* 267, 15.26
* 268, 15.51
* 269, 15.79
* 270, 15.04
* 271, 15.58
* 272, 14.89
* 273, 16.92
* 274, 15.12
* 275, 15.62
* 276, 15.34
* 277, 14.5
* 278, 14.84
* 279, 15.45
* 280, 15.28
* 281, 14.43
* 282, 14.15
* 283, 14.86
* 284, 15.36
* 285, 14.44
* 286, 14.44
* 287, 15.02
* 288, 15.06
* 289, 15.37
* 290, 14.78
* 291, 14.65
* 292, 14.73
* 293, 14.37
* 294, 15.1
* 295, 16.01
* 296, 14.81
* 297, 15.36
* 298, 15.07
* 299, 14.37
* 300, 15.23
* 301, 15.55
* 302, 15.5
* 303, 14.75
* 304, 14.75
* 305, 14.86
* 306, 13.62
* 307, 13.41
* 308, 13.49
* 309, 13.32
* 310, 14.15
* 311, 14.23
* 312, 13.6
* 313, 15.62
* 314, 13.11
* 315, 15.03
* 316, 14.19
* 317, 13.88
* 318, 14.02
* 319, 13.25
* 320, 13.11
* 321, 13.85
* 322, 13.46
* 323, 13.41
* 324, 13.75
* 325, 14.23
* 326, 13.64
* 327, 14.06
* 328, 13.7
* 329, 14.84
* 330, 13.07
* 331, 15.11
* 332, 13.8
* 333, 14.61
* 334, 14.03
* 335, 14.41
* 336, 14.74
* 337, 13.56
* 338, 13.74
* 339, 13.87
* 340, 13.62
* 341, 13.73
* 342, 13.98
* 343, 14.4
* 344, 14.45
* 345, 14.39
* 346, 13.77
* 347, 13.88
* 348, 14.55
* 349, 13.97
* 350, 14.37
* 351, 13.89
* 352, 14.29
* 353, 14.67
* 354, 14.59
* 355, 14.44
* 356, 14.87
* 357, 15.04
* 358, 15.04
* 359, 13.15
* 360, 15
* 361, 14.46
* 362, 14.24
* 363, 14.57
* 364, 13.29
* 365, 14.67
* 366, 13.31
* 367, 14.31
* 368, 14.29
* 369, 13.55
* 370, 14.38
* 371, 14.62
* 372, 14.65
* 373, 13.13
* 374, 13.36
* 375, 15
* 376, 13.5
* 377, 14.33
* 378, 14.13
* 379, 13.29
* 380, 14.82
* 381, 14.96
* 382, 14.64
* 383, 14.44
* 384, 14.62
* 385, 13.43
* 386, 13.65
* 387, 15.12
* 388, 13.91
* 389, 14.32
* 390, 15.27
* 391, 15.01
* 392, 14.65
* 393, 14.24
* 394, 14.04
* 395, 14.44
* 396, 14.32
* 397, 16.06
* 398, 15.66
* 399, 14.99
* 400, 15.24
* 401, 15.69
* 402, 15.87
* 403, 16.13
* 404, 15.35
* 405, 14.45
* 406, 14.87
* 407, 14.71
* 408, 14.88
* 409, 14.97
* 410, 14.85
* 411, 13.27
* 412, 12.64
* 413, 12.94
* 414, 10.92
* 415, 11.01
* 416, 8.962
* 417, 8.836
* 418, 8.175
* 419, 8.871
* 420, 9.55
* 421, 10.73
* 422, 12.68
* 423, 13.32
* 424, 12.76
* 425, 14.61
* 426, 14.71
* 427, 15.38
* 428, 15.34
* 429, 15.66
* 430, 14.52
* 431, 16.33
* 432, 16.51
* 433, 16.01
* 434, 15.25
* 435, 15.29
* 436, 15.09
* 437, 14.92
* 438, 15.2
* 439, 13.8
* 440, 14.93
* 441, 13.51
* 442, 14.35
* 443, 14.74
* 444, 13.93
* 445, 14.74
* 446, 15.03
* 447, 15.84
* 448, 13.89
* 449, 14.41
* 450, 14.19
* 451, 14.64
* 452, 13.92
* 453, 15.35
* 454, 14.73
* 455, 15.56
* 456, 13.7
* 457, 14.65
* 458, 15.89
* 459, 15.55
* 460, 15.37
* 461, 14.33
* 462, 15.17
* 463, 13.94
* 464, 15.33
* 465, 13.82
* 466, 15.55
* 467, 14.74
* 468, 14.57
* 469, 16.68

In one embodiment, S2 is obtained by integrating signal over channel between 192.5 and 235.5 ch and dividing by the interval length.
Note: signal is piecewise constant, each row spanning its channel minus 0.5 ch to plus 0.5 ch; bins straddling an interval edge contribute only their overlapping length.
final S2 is 12.2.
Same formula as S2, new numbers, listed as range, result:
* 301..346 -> 14.1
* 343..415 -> 14.4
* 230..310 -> 13.6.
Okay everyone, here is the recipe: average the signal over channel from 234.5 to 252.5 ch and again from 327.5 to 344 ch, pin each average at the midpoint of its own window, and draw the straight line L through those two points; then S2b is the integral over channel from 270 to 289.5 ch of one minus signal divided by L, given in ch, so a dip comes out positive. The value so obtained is -4.62 ch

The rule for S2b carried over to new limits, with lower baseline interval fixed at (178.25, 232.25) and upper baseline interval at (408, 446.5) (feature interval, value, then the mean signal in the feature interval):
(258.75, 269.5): -1.5 ch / 14.7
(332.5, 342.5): -0.6 ch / 14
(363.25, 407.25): -3.7 ch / 14.5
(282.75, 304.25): -3.2 ch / 15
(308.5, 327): -1.1 ch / 13.9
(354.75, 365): -0.9 ch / 14.4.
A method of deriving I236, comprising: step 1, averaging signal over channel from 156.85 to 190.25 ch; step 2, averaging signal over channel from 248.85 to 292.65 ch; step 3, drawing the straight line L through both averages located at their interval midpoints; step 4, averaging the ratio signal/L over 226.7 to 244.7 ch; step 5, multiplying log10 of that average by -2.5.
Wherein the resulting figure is 0.331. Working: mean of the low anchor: 13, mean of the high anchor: 14.6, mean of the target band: 10.3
